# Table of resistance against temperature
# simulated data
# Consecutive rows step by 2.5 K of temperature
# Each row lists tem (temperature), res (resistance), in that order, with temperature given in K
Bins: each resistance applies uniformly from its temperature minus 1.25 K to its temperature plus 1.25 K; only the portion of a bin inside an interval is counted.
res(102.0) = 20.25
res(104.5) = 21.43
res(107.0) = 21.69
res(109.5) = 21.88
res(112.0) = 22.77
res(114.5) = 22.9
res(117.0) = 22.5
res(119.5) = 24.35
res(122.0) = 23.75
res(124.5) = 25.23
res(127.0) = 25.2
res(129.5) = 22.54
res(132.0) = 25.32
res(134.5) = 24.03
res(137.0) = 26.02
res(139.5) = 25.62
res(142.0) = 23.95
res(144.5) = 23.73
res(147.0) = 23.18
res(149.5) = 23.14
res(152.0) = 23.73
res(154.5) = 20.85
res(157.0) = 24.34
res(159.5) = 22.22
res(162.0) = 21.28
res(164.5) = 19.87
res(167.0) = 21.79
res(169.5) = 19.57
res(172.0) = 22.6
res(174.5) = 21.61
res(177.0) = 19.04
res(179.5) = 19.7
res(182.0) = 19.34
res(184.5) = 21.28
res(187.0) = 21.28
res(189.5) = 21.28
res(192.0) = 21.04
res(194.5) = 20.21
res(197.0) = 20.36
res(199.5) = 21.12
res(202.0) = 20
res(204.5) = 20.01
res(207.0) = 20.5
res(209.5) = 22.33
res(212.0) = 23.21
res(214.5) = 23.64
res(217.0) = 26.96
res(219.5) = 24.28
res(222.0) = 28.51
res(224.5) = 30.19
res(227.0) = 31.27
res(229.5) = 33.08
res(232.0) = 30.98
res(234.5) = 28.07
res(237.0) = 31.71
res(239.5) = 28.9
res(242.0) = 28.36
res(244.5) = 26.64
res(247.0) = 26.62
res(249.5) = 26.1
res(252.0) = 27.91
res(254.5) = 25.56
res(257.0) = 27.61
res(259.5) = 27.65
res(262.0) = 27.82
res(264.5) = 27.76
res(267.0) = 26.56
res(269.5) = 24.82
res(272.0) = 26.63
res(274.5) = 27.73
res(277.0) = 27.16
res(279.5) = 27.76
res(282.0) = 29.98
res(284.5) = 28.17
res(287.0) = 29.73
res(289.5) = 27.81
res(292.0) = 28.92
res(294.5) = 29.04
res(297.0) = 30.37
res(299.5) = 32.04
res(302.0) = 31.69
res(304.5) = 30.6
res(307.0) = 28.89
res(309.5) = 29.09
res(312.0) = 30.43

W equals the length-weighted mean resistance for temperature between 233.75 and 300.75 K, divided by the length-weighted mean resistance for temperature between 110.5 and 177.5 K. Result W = 1.2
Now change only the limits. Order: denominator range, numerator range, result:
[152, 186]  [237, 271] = 1.29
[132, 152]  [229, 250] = 1.19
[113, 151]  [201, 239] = 1.10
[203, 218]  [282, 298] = 1.28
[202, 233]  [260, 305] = 1.10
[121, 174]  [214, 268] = 1.21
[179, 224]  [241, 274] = 1.22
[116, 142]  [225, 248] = 1.21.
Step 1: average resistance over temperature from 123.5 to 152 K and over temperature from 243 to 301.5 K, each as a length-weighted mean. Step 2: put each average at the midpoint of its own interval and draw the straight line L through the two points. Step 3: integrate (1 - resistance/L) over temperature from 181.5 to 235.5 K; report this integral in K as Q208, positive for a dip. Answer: 4.5 K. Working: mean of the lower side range 24.3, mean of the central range 24.1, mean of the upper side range 27.9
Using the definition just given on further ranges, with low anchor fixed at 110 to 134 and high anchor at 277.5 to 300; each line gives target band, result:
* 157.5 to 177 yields 3.1 K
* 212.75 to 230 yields -0.6 K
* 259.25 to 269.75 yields 0.5 K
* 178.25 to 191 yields 2.6 K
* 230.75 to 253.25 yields -0.6 K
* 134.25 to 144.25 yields -0.2 K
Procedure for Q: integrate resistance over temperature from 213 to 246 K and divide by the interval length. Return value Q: 28.6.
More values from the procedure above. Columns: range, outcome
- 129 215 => 22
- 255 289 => 27.6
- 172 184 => 20.3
